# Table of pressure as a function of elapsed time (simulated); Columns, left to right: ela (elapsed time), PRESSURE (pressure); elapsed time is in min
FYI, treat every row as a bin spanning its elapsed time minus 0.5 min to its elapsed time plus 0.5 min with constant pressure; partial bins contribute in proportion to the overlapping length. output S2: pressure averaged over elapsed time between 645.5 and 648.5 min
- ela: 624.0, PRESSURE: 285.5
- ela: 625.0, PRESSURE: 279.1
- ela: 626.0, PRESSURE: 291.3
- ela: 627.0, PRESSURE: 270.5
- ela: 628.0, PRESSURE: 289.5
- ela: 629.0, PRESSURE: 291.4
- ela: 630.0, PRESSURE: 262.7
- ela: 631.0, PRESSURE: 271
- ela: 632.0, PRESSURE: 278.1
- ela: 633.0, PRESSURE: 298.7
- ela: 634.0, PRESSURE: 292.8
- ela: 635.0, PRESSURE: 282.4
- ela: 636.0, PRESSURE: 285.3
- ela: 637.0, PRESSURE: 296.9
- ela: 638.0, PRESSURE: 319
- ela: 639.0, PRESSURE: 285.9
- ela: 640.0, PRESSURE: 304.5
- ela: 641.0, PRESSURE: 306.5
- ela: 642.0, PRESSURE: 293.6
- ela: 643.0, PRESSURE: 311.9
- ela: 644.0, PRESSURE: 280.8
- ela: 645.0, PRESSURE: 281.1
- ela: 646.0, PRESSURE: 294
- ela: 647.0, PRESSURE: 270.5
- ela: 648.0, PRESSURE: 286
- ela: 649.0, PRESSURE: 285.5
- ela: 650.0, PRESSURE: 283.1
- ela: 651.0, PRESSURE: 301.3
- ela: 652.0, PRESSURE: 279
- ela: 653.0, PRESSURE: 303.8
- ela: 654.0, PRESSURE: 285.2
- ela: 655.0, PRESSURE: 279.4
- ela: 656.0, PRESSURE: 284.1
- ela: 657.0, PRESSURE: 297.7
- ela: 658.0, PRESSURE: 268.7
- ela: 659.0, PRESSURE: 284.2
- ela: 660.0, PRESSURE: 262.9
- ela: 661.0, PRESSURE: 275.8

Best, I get 284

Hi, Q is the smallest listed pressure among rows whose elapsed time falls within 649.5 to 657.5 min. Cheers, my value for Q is 279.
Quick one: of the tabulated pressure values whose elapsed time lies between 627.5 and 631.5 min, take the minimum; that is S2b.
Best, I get 262.7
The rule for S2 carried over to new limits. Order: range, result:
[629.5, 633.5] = 278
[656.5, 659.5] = 284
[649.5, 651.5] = 292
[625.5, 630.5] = 281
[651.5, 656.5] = 286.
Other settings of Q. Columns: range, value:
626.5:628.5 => 270.5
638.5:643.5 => 285.9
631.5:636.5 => 278.1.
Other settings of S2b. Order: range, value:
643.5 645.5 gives 280.8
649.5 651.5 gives 283.1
